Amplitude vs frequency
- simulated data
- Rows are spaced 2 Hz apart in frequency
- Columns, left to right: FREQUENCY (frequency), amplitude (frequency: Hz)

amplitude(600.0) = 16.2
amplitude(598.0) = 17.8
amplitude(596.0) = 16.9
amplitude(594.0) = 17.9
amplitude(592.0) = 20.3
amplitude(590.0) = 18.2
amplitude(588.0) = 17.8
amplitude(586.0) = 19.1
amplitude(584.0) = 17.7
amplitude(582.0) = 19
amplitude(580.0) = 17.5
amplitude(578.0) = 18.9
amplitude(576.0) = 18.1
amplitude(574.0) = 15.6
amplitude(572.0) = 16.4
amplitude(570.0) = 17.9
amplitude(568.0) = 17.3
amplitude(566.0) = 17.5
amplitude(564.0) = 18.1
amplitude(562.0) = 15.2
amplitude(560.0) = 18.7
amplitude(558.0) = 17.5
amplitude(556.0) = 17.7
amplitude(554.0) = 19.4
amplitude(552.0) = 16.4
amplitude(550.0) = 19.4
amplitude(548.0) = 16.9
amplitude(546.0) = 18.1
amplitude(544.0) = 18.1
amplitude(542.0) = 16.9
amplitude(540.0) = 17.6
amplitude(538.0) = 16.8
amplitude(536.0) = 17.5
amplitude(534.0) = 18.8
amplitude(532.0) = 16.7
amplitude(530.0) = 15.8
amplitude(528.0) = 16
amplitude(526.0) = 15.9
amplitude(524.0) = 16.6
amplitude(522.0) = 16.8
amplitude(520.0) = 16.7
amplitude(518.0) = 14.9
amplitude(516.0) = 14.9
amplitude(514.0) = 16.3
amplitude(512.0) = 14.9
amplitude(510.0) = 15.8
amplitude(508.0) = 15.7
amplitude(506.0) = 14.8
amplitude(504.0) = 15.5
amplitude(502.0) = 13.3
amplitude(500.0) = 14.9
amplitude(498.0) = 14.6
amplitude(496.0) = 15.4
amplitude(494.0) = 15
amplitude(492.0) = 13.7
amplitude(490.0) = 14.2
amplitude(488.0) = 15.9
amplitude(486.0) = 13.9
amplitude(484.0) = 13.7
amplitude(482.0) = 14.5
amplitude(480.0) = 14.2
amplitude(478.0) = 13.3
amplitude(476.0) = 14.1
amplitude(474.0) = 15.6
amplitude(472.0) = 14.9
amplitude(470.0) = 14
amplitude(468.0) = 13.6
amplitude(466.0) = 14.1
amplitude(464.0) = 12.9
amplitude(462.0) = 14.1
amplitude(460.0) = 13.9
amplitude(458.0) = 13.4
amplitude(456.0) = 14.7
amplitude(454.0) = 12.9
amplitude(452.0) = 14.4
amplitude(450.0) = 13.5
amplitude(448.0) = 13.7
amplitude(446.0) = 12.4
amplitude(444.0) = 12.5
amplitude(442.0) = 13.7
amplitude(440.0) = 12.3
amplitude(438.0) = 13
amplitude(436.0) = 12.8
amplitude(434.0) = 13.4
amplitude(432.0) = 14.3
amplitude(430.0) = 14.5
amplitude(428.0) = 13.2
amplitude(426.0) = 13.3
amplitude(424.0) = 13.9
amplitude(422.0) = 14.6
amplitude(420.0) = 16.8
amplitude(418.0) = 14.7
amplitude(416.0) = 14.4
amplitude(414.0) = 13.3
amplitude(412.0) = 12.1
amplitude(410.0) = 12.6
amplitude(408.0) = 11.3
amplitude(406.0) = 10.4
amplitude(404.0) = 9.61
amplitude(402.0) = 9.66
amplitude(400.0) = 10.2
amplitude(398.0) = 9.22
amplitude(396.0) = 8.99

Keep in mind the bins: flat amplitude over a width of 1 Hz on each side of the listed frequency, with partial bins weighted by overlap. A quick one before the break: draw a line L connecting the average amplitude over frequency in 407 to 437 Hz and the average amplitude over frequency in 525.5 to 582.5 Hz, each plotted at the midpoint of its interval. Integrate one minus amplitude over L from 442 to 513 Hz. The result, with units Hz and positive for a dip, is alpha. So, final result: 4.84 Hz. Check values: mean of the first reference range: 13.7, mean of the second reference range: 17.4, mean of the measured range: 14.2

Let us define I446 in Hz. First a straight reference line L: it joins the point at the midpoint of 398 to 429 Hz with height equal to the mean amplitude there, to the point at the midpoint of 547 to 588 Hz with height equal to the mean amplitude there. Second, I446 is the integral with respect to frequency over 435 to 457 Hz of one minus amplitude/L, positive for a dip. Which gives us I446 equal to 0.6 Hz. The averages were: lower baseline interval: 12.6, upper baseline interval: 17.7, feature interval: 13.3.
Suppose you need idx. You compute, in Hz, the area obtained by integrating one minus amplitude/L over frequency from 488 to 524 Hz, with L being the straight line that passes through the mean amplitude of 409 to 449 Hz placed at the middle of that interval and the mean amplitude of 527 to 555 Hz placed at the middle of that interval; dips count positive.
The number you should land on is 2.3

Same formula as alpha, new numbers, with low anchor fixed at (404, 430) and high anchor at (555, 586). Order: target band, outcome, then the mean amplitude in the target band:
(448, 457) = 0.3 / 13.9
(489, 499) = 0.6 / 14.6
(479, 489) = 0.5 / 14.4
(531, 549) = -0.8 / 17.5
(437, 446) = 0.7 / 12.8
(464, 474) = 0.4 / 14.2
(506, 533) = 0.5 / 15.9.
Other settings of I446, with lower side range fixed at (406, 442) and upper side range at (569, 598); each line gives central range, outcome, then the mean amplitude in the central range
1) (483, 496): 0.7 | 14.5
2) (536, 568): -1.0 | 17.6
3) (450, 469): 0.9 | 13.8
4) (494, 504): 0.6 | 14.7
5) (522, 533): 0.1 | 16.3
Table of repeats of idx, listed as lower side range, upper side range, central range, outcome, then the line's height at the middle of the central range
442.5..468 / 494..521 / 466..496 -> 0.0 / 14.4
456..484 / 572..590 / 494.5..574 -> -1.5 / 16.3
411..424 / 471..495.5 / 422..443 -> 1.2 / 14.3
